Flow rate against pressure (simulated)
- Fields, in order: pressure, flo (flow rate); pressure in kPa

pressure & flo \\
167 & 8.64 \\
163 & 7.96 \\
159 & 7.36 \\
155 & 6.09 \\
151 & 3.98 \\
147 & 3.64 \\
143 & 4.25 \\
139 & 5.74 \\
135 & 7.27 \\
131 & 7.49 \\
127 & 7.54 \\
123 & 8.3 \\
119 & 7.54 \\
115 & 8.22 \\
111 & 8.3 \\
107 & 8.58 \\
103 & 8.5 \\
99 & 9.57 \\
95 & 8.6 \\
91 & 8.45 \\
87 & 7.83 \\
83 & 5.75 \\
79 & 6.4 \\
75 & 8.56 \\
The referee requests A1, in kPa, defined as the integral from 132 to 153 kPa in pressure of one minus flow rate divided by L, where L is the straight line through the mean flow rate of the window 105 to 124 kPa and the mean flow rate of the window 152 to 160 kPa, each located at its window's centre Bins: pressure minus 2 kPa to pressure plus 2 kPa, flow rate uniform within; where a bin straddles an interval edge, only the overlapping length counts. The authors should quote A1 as 5.7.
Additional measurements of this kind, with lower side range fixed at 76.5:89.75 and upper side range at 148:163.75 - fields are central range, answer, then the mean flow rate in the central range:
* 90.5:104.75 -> -4.6 kPa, 8.82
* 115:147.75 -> -1.8 kPa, 6.69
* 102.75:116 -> -3.7 kPa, 8.4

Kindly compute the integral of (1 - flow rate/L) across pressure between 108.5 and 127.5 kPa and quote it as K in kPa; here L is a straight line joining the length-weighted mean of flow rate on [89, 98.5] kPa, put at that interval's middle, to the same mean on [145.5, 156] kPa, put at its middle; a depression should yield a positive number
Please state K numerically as -3.2 kPa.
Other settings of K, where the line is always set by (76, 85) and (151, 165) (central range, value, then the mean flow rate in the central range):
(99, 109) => -3.6 kPa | 8.75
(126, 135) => -1.2 kPa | 7.46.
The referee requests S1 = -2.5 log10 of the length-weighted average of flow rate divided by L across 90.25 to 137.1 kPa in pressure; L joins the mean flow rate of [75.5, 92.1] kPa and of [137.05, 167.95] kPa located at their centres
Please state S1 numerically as -0.23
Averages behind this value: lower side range 7.17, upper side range 5.87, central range 8.18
